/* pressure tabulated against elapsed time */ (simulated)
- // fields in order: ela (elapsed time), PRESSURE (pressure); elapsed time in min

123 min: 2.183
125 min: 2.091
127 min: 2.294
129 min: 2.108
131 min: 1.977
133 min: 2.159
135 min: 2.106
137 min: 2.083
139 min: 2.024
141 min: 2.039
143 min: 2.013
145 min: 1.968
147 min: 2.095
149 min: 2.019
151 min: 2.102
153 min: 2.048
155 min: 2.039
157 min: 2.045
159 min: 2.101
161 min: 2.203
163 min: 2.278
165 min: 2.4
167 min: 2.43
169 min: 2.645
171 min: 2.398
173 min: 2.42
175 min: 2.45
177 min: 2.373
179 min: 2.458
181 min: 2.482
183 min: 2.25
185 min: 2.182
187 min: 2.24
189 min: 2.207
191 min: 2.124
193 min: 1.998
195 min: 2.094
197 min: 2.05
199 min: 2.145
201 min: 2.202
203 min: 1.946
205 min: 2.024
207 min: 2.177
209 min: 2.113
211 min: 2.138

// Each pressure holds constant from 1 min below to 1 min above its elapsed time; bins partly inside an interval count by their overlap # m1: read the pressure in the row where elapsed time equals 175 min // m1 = 2.45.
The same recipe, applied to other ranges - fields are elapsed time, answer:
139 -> 2.024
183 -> 2.25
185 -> 2.182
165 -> 2.4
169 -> 2.645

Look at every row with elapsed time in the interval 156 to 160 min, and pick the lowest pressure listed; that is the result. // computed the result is 2.045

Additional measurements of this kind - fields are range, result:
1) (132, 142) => 2.024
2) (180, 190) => 2.182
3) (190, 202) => 1.998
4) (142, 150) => 1.968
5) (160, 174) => 2.203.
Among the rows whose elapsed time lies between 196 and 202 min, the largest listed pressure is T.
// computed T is 2.202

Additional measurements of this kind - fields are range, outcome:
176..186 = 2.482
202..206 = 2.024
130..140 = 2.159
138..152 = 2.102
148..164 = 2.278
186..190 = 2.24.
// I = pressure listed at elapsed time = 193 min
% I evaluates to 1.998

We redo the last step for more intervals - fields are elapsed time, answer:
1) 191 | 2.124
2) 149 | 2.019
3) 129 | 2.108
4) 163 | 2.278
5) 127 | 2.294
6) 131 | 1.977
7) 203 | 1.946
